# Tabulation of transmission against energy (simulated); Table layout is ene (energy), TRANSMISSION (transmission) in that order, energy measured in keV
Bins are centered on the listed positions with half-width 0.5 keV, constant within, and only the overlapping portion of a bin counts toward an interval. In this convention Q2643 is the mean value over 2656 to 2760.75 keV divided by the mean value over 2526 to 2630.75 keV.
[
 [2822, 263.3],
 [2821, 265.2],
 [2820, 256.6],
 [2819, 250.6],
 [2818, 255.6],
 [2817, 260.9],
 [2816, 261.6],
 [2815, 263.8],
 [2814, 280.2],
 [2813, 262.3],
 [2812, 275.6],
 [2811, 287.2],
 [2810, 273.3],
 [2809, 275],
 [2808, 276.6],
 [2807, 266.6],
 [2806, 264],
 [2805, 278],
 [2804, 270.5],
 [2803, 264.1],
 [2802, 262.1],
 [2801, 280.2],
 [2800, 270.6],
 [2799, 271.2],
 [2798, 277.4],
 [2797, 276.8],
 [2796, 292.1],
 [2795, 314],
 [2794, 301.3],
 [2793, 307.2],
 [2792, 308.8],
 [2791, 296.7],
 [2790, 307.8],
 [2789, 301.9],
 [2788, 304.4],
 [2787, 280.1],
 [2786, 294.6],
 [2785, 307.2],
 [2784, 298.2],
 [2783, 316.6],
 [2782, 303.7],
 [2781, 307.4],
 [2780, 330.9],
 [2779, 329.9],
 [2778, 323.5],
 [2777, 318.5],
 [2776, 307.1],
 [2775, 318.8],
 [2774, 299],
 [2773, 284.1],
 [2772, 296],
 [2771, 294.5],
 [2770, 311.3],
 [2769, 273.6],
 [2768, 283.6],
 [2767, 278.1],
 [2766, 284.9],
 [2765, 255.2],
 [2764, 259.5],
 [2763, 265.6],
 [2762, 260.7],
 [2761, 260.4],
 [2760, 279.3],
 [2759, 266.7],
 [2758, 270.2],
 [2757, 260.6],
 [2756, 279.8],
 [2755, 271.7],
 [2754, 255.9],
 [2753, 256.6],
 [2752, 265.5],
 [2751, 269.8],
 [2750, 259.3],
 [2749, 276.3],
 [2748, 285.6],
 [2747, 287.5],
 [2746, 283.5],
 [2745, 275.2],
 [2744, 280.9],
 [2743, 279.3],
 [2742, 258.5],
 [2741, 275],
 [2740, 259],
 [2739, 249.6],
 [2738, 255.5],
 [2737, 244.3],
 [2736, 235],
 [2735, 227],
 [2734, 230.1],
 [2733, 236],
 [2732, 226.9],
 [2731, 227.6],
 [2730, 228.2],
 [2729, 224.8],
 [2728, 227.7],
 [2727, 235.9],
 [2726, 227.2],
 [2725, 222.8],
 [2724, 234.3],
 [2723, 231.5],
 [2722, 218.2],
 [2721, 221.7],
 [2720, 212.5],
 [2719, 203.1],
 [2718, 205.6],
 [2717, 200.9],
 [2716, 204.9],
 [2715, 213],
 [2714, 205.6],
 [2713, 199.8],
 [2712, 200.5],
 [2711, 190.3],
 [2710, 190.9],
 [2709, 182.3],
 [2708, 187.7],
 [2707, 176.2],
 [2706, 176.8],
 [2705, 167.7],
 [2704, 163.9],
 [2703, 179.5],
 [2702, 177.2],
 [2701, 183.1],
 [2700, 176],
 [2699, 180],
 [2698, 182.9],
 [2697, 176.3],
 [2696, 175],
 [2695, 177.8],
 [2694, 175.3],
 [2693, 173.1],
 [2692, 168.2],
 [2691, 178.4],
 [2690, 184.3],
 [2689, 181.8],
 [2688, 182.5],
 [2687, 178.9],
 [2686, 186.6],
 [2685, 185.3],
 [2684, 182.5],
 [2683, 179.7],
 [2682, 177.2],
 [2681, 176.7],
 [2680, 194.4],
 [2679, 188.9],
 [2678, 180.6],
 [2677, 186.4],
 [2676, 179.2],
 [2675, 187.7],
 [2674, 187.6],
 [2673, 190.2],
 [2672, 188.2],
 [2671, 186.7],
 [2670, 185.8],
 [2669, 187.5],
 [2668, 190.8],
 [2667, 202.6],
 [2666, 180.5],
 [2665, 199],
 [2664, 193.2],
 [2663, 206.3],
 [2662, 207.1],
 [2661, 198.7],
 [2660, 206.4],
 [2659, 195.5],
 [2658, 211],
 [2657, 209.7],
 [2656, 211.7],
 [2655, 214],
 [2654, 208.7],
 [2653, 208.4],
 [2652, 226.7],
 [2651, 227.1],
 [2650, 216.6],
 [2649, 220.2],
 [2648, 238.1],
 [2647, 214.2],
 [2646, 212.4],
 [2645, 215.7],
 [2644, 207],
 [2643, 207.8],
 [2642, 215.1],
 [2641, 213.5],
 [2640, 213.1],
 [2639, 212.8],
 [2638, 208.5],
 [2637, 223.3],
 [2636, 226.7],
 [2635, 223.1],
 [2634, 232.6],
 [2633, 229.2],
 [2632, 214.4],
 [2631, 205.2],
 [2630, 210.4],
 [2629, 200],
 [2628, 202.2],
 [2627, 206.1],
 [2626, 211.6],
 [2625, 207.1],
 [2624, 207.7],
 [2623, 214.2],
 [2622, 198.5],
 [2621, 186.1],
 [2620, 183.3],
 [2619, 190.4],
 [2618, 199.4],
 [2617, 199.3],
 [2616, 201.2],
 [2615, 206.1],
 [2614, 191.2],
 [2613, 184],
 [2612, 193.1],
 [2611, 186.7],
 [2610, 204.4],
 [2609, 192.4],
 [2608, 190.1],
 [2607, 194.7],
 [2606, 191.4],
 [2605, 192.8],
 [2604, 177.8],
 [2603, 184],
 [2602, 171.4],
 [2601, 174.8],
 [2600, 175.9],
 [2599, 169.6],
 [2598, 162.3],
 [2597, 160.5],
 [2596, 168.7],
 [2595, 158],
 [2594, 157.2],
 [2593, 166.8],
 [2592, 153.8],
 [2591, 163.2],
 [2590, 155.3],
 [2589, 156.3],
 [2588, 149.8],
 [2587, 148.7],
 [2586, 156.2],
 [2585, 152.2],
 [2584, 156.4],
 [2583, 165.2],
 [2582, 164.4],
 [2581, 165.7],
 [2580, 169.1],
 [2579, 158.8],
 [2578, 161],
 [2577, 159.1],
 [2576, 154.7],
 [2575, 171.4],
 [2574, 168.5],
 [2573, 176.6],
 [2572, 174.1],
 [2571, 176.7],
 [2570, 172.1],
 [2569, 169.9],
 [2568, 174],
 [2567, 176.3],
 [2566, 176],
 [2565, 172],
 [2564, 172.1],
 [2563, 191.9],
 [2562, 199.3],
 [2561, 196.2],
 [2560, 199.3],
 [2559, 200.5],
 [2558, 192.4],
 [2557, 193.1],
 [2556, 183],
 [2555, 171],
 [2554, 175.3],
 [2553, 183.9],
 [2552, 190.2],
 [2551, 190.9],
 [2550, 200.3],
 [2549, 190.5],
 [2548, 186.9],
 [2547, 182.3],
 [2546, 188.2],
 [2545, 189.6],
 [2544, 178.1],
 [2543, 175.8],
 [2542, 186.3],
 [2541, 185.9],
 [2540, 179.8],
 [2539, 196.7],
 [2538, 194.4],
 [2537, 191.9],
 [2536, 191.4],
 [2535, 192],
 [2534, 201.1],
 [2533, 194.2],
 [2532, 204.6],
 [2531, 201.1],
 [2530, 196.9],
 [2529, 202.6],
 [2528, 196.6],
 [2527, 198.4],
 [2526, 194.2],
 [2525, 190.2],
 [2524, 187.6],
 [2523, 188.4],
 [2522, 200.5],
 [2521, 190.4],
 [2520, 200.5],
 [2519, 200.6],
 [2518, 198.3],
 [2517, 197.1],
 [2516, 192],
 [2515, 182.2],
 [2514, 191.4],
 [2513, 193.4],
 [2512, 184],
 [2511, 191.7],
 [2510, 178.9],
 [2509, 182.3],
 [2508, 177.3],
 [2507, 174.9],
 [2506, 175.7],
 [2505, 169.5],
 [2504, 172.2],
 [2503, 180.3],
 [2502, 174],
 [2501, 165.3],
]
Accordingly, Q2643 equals 1.2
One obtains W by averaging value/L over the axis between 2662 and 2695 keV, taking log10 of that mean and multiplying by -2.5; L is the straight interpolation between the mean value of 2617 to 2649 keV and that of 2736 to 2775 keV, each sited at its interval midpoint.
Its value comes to 0.25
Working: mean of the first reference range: 211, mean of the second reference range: 273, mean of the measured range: 185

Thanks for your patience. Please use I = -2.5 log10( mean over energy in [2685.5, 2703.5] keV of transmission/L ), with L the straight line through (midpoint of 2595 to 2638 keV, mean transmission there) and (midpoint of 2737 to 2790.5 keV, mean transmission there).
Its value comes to 0.331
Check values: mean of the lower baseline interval 196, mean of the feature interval 179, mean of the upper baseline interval 284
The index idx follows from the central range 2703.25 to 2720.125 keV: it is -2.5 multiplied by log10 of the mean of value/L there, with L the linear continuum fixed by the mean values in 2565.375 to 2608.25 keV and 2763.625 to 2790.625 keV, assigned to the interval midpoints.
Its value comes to 0.30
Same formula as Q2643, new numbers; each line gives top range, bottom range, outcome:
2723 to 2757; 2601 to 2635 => 1.27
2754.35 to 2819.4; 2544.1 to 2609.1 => 1.63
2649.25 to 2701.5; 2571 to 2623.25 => 1.09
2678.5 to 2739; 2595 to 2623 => 1.07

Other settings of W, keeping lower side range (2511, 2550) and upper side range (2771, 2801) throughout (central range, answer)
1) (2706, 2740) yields 0.253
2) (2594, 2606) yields 0.273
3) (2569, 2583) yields 0.255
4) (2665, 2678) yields 0.320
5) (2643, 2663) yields 0.150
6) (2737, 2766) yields 0.073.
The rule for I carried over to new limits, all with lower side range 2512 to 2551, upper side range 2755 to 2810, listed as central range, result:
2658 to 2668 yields 0.21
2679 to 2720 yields 0.35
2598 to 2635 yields 0.15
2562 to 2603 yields 0.26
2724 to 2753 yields 0.08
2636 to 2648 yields 0.10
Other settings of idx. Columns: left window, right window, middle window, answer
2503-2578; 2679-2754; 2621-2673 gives -0.03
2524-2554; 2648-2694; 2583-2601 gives 0.20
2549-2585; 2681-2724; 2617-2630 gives -0.11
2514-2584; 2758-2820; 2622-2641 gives 0.03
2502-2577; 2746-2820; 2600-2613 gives 0.14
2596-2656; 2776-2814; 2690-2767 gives 0.14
